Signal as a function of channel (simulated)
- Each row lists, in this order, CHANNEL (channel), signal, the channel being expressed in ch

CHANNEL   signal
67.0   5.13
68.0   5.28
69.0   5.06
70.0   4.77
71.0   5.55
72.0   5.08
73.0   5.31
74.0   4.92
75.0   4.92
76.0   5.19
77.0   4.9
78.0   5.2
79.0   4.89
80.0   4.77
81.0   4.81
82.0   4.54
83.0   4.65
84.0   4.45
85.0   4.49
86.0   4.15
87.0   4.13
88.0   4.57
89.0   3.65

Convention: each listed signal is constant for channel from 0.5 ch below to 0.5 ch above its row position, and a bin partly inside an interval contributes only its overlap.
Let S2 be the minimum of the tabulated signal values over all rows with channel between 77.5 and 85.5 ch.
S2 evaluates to 4.45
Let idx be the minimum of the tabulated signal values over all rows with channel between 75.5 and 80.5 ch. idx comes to 4.77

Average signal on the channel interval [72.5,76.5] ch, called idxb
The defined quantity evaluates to 5.08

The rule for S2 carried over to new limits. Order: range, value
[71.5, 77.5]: 4.9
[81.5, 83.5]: 4.54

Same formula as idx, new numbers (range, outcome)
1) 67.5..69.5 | 5.06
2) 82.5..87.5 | 4.13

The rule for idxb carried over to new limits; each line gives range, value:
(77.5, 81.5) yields 4.92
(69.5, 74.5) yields 5.13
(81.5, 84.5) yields 4.55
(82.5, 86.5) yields 4.44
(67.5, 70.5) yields 5.04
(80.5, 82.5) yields 4.67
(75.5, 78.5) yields 5.1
